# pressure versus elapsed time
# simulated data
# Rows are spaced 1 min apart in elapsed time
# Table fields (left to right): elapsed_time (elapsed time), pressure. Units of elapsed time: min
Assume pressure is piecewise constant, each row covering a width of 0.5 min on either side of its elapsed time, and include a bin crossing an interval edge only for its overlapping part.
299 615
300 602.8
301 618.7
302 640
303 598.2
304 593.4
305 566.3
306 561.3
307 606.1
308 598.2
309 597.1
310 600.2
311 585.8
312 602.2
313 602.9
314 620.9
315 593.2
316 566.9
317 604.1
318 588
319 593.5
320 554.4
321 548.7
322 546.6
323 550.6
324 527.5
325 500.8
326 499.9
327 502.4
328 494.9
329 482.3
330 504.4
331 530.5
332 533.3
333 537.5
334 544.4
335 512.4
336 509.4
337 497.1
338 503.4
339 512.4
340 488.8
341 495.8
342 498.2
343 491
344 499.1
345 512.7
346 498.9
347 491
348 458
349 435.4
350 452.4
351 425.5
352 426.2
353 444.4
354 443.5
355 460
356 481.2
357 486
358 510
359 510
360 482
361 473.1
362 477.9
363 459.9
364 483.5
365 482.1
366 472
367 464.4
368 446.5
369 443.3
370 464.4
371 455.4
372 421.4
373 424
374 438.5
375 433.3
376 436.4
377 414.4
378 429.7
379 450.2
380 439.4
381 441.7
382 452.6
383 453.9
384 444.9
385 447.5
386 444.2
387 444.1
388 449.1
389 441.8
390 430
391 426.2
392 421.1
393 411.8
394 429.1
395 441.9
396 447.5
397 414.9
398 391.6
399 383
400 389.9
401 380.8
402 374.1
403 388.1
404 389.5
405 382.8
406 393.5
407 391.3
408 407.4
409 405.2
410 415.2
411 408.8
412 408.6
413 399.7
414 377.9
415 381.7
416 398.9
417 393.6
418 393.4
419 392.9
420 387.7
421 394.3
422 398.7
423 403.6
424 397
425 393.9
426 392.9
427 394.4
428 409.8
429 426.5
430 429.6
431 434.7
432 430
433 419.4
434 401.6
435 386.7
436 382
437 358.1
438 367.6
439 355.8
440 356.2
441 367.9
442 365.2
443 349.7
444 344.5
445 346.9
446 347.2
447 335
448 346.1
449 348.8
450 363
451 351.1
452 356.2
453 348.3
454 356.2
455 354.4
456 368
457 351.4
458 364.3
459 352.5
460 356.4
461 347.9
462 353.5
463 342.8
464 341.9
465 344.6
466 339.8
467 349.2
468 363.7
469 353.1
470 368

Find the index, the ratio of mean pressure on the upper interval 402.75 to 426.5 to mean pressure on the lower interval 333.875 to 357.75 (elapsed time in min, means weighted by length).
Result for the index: 0.82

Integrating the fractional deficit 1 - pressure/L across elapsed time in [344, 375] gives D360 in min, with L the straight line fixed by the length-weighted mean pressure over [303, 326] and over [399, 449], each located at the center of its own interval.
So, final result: 2.1 min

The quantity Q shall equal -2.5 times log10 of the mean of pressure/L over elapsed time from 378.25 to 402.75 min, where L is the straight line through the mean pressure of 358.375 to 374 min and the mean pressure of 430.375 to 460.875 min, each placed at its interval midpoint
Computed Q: 0.02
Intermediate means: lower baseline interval 464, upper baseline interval 366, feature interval 427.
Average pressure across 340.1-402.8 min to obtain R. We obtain 450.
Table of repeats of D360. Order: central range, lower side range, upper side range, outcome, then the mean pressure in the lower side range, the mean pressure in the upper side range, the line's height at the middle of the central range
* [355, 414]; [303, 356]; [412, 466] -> 2.1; 527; 375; 451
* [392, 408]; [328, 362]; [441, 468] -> 0.7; 489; 352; 420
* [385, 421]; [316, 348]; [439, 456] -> 0.9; 521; 353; 418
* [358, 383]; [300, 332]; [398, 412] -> 0.3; 567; 394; 461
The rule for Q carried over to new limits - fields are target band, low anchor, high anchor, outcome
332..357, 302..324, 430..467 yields 0.103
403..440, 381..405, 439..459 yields -0.028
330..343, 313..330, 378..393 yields 0.023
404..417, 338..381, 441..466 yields 0.017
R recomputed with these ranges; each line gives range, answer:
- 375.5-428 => 412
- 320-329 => 521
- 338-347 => 499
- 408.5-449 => 387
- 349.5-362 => 467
